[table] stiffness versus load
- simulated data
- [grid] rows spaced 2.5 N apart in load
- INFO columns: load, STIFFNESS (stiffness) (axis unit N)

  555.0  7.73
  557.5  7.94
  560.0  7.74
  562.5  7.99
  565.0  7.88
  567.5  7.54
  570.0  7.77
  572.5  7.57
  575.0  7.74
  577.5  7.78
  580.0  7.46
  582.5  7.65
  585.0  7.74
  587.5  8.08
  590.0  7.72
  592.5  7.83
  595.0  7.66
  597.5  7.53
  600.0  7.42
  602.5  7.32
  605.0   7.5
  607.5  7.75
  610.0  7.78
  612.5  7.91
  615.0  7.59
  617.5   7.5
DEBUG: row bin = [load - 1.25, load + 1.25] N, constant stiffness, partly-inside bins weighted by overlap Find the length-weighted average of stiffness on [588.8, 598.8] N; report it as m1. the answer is 7.68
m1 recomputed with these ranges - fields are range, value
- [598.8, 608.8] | 7.5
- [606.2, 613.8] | 7.81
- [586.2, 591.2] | 7.9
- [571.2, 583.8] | 7.64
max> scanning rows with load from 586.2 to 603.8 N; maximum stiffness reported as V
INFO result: 8.08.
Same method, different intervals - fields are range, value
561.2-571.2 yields 7.99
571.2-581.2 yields 7.78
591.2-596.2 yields 7.83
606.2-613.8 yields 7.91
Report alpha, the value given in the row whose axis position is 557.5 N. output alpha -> 7.94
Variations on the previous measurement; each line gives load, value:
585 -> 7.74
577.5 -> 7.78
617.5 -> 7.5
